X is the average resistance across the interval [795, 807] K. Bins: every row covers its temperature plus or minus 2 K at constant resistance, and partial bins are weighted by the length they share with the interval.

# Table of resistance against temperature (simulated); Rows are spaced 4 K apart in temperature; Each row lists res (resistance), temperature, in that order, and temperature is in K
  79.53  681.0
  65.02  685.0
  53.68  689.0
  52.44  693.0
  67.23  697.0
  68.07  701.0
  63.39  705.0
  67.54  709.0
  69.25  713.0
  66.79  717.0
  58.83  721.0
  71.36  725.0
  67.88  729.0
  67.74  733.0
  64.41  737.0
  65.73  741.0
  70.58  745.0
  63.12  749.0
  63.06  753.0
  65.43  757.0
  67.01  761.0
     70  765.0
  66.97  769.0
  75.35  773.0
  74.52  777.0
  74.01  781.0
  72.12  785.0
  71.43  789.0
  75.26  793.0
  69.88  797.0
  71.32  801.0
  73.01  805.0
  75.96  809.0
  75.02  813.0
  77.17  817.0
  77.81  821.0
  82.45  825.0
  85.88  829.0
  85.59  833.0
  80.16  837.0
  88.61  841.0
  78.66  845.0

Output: 71.4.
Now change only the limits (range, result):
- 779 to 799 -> 72.5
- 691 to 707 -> 62.8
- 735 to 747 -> 66.9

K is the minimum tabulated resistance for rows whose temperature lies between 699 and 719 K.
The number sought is 63.39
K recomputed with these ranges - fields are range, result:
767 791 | 66.97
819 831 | 77.81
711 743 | 58.83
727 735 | 67.74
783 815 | 69.88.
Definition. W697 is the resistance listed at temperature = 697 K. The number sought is 67.23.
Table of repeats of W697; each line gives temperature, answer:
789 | 71.43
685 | 65.02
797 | 69.88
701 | 68.07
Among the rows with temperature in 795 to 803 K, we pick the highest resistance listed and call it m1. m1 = 71.32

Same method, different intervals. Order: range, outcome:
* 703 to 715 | 69.25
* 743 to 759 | 70.58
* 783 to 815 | 75.96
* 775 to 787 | 74.52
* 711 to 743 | 71.36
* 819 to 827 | 82.45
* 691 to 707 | 68.07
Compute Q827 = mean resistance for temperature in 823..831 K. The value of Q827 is 84.2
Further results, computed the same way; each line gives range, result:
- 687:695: 53.1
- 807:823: 76.5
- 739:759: 65.6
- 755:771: 67.4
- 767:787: 72.6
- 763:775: 70.8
